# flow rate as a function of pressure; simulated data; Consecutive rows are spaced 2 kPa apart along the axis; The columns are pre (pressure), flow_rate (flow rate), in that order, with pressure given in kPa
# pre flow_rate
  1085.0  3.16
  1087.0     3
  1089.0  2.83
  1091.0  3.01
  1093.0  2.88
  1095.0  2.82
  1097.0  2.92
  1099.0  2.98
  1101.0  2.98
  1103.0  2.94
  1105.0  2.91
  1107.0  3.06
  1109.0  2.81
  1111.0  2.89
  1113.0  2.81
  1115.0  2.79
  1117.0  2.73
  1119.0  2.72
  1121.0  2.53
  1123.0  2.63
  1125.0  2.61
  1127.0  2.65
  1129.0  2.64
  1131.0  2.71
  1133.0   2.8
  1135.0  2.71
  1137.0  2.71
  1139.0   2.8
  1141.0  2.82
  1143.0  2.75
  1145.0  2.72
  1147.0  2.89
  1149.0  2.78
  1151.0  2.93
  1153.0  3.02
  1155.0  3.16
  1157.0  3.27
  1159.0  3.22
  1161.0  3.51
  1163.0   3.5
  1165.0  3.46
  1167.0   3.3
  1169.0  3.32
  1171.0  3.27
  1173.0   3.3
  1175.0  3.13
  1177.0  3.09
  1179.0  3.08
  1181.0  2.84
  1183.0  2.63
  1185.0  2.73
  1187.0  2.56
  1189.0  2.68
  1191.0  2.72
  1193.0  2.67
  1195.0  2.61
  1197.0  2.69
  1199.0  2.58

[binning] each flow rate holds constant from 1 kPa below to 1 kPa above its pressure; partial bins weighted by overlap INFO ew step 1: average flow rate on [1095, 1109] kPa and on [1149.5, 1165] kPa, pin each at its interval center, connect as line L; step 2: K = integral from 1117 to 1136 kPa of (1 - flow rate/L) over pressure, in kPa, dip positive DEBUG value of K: 2.5 kPa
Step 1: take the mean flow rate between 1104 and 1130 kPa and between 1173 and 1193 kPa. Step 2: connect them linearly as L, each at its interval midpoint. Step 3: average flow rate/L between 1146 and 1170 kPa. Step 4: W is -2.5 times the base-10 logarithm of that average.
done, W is -0.140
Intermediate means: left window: 2.75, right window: 2.84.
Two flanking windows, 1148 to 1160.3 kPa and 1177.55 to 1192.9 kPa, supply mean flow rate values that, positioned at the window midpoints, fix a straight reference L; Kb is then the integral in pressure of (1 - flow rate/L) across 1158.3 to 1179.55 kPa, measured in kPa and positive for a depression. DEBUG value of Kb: -2.7 kPa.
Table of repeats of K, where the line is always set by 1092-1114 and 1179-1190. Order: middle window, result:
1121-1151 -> 1.1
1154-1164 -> -2.0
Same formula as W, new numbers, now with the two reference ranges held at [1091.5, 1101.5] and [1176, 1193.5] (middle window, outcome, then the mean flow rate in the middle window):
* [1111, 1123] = 0.063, 2.72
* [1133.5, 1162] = -0.041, 2.95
